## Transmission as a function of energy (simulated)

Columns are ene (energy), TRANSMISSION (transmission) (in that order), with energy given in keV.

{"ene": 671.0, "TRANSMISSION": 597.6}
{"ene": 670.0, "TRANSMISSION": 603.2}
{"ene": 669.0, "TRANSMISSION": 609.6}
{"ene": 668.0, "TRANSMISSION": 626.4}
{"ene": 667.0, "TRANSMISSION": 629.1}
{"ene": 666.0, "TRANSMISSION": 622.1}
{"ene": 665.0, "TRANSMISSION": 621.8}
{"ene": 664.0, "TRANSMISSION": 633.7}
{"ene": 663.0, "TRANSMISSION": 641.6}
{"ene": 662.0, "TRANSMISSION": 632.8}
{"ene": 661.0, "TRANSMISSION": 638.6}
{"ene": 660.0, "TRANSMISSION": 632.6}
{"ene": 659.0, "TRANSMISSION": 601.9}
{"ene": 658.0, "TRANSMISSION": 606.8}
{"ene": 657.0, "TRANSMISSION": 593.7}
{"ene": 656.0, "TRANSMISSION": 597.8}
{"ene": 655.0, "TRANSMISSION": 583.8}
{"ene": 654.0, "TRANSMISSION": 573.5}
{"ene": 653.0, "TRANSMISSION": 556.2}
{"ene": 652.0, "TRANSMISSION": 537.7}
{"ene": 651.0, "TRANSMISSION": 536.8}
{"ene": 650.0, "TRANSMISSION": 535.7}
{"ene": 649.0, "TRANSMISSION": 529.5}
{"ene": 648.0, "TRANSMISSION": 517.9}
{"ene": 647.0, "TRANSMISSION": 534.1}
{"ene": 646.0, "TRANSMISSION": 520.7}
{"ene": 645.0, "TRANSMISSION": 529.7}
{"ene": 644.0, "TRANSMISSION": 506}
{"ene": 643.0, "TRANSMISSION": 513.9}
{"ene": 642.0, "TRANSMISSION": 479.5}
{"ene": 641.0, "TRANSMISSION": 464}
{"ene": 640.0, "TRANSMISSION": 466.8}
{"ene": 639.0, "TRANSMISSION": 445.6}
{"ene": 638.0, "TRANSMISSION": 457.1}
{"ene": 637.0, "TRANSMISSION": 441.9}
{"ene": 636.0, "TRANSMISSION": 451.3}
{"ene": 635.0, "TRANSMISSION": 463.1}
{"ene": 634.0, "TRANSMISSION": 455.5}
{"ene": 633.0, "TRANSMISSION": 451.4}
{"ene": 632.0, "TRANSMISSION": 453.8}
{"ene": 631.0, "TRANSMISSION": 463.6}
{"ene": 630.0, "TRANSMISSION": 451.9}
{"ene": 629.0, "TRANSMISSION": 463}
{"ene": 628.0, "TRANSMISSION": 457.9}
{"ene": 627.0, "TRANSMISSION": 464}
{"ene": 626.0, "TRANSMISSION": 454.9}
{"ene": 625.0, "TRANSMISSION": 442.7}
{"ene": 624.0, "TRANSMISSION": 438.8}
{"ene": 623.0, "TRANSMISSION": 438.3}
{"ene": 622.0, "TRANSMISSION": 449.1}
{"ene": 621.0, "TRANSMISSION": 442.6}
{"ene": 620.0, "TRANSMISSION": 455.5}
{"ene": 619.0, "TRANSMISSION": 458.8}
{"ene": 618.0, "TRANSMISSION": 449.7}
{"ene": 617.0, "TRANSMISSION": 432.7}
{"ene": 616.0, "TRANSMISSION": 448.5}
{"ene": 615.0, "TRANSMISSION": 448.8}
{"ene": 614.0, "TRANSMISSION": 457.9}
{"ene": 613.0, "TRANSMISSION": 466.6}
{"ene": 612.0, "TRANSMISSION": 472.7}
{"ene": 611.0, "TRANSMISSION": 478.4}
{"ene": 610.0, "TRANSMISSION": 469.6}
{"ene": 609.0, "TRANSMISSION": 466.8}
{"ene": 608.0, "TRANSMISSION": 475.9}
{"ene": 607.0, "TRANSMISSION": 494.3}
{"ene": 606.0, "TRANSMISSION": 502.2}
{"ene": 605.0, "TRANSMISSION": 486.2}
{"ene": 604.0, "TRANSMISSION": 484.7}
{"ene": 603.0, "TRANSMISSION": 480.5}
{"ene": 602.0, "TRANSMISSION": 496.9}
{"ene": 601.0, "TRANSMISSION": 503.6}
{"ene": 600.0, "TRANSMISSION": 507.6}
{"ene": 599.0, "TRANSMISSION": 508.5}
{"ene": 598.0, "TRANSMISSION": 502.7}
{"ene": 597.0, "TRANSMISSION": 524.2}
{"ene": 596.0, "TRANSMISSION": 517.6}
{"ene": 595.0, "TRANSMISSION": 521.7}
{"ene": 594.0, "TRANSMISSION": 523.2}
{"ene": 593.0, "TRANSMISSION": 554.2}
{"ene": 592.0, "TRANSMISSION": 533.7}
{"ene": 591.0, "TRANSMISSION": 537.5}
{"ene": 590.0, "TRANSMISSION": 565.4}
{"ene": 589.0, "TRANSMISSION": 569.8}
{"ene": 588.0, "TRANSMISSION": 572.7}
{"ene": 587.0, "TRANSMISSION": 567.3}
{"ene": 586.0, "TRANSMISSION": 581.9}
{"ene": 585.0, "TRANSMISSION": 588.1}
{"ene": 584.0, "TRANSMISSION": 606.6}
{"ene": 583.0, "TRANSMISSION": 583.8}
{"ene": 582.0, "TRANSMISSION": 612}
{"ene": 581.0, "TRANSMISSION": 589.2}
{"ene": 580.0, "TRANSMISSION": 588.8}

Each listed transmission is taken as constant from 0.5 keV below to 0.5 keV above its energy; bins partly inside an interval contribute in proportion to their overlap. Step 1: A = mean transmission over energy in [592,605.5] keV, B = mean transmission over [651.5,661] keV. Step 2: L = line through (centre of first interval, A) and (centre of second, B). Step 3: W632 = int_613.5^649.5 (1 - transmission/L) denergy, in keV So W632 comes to 5.76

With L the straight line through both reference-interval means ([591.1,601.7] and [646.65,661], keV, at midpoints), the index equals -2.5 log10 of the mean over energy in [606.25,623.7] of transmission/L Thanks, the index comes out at 0.17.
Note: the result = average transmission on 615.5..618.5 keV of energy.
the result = 444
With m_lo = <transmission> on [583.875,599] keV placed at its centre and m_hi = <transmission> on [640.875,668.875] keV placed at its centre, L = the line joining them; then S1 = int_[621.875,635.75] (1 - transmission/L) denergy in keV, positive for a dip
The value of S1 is 2.7 keV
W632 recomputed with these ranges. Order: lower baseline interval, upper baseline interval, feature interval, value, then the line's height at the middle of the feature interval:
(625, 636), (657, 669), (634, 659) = 1.0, 539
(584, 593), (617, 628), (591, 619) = 1.1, 509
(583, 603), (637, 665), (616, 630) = 2.5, 546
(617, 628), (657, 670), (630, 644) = 1.3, 510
